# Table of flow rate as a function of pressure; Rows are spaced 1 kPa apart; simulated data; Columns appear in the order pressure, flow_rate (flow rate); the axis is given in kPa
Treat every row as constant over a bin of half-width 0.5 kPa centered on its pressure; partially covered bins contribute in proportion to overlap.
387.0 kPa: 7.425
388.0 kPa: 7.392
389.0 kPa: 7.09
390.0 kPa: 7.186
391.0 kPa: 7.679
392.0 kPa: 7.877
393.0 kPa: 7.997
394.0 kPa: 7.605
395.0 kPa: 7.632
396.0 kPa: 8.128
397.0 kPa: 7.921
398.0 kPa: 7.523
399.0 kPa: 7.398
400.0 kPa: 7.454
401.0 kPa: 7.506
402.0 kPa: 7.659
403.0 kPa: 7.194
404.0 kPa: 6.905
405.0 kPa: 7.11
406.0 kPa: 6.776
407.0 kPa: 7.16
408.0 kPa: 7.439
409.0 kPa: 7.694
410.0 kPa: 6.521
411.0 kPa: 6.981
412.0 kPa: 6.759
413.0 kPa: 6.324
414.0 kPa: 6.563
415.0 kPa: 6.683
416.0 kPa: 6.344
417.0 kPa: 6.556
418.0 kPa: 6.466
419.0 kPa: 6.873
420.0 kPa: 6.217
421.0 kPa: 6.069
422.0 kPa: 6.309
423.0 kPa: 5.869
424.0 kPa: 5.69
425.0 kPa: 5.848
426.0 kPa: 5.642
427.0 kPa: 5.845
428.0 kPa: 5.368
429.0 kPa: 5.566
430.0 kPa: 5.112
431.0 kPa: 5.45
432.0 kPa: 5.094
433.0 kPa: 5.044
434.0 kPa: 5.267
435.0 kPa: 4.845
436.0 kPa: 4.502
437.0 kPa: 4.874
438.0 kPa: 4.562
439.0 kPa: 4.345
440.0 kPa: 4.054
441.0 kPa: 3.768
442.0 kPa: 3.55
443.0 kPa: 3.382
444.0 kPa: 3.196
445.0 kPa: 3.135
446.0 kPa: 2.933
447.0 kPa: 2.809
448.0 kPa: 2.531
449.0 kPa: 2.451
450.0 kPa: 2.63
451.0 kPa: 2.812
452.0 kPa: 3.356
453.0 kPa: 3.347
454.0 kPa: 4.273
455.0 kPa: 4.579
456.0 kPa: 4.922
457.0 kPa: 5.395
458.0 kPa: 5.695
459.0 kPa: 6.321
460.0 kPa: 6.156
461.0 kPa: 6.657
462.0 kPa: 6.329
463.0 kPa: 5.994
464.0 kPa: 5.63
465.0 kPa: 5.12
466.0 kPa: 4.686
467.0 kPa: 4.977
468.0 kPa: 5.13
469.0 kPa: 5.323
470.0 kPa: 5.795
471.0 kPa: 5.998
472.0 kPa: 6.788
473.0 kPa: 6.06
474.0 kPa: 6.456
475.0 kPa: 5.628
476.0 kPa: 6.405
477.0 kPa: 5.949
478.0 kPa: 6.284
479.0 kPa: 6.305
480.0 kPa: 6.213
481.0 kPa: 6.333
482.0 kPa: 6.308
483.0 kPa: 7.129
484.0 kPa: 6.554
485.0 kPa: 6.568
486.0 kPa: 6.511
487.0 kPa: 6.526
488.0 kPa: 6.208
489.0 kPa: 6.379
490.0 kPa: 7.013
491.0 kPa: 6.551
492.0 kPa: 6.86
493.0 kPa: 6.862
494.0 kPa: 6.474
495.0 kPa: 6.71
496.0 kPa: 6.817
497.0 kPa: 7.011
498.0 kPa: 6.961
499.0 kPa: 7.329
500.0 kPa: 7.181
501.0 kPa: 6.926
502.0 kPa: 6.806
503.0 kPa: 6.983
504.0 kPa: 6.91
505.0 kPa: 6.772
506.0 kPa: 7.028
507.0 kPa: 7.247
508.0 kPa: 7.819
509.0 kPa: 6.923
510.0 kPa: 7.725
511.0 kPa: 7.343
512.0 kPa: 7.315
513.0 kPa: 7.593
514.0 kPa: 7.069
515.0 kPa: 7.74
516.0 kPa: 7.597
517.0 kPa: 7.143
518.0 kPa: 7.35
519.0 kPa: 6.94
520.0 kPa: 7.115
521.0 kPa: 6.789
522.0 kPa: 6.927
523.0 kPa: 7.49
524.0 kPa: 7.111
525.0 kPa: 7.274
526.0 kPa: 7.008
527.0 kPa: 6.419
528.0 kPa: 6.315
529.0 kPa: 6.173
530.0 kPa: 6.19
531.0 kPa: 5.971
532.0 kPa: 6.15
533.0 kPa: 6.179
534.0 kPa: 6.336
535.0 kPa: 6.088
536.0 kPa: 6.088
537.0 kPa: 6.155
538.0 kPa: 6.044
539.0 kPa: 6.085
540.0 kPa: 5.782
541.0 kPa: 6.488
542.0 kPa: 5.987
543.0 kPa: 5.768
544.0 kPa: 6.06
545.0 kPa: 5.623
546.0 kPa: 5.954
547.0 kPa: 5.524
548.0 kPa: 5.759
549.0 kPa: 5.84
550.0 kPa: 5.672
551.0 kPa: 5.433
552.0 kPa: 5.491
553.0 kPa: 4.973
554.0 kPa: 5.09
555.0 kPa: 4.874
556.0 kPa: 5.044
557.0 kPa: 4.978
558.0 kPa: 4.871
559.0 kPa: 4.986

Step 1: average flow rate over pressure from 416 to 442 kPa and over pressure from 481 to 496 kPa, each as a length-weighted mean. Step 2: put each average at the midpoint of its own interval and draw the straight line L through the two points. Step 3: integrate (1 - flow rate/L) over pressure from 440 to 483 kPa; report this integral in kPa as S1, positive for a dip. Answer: 8.11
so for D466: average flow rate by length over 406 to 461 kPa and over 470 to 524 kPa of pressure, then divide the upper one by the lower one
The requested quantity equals 1.32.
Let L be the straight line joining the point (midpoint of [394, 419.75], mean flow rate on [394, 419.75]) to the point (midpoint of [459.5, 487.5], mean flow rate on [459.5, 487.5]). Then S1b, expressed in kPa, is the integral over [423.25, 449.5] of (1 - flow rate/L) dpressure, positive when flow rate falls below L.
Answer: 8.8 kPa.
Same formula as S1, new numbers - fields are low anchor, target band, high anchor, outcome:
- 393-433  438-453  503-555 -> 7.6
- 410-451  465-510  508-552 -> -4.5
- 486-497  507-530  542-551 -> -3.3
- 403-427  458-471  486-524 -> 2.1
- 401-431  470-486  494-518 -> 1.4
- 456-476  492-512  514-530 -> -1.4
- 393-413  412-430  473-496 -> 2.6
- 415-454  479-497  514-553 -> -3.2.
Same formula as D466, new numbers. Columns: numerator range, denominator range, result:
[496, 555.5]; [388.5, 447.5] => 1.08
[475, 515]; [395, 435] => 1.05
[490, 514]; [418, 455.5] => 1.55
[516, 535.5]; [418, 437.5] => 1.20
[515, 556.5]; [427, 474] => 1.32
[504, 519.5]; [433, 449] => 1.90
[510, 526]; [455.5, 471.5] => 1.29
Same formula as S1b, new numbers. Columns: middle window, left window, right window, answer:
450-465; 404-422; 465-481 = 2.6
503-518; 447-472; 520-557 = -4.4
